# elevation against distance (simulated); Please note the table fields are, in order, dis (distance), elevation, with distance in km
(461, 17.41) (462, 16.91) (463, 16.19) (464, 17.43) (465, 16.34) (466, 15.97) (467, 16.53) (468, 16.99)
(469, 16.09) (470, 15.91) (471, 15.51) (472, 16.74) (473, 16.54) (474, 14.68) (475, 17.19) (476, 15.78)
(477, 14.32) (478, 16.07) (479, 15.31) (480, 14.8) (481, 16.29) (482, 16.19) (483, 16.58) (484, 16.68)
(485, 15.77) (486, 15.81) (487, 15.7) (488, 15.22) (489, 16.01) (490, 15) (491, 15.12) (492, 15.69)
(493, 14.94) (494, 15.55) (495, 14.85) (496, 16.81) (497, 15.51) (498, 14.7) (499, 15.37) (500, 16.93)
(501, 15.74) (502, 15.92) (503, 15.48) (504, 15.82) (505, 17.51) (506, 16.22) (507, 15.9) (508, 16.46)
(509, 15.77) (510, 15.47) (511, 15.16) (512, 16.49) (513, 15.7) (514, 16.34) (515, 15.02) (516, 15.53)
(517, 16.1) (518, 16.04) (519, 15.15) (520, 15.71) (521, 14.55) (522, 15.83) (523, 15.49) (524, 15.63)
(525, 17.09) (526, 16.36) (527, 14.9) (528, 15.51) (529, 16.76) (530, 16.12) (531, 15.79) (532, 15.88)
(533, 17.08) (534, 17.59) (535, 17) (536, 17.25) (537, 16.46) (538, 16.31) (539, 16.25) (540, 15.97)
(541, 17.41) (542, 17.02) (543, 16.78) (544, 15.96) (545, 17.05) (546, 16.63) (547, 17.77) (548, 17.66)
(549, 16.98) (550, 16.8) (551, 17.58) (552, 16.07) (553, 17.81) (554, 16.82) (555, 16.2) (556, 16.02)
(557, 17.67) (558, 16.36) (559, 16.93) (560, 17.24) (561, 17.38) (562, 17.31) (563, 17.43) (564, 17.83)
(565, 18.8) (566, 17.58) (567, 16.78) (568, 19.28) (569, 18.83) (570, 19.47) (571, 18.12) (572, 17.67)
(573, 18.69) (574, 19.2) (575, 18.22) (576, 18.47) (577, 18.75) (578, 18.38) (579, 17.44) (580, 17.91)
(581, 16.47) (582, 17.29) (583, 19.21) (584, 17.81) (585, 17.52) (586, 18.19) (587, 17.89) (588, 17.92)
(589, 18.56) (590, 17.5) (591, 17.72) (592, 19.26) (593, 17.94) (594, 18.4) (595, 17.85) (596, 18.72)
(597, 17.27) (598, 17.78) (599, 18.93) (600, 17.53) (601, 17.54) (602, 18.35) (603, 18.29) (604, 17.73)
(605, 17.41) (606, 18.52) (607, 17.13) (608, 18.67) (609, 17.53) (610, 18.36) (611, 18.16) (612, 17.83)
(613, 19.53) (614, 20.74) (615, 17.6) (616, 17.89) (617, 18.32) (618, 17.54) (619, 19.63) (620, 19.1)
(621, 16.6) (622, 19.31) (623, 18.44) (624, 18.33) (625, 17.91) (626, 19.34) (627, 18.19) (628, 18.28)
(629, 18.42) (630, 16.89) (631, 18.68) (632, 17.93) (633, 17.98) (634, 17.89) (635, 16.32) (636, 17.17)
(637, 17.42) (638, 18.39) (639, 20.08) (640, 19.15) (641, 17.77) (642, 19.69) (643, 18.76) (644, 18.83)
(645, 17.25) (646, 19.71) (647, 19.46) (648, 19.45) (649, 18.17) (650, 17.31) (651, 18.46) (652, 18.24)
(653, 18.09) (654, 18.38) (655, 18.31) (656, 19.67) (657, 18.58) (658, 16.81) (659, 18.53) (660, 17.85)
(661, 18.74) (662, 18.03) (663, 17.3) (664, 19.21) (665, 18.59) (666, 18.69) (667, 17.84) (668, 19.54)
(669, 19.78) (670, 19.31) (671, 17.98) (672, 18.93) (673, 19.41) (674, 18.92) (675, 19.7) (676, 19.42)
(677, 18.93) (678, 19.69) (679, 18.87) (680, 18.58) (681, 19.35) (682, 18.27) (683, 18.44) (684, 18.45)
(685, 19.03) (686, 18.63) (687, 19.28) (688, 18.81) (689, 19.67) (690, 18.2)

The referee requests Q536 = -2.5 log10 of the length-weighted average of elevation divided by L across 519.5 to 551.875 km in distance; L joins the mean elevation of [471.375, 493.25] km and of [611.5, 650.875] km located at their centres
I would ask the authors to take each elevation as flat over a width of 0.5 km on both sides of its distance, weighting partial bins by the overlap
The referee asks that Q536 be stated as 0.02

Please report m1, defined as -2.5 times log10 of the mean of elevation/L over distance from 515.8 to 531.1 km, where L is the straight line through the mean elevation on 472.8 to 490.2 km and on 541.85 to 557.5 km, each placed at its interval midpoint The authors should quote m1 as 0.05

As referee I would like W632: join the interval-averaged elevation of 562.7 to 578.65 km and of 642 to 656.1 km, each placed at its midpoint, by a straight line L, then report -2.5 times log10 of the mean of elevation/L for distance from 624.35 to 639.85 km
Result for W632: 0.03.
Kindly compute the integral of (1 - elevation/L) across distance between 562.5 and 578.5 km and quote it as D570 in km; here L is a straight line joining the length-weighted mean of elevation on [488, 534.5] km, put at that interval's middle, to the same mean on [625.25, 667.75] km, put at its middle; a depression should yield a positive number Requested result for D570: -1.3 km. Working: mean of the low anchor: 15.8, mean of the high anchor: 18.3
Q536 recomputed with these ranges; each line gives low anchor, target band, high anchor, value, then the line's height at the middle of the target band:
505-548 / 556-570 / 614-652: -0.045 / 16.9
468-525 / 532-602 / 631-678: -0.035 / 17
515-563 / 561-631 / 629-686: -0.042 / 17.5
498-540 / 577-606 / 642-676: -0.037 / 17.4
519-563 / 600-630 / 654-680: -0.025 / 17.8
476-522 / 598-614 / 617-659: -0.026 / 17.7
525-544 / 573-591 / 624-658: -0.046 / 17.3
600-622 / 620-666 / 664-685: 0.015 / 18.6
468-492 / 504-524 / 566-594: 0.054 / 16.6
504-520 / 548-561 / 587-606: 0.004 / 17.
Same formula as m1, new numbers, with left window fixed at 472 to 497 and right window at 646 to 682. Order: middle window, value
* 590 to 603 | -0.03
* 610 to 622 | -0.03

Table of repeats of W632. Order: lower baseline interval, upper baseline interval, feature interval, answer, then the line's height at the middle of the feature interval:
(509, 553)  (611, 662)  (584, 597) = -0.04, 17.5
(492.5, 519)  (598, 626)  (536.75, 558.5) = 0.00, 16.8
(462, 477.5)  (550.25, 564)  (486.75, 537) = 0.05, 16.6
